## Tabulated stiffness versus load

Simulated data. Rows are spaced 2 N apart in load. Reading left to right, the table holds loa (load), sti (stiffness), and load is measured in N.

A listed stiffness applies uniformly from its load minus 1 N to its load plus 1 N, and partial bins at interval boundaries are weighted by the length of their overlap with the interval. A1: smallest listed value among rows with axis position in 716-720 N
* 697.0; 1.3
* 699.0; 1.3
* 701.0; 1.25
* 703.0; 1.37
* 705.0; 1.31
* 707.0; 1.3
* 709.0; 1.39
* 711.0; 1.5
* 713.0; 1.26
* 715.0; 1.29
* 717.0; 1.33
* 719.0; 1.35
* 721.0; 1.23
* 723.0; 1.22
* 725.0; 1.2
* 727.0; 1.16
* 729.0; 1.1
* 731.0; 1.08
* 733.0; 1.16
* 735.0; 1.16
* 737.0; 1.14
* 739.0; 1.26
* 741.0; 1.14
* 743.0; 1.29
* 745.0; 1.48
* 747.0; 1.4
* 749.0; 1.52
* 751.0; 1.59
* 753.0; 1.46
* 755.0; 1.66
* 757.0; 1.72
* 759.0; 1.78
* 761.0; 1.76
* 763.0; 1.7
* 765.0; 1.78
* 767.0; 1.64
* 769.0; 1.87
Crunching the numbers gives 1.33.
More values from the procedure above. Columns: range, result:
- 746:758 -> 1.4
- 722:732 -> 1.08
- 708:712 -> 1.39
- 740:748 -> 1.14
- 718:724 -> 1.22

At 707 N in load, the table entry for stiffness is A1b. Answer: 1.3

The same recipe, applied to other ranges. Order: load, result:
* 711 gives 1.5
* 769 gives 1.87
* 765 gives 1.78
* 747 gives 1.4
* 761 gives 1.76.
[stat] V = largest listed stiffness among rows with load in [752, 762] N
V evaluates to 1.78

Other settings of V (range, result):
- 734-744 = 1.29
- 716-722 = 1.35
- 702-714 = 1.5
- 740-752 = 1.59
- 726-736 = 1.16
